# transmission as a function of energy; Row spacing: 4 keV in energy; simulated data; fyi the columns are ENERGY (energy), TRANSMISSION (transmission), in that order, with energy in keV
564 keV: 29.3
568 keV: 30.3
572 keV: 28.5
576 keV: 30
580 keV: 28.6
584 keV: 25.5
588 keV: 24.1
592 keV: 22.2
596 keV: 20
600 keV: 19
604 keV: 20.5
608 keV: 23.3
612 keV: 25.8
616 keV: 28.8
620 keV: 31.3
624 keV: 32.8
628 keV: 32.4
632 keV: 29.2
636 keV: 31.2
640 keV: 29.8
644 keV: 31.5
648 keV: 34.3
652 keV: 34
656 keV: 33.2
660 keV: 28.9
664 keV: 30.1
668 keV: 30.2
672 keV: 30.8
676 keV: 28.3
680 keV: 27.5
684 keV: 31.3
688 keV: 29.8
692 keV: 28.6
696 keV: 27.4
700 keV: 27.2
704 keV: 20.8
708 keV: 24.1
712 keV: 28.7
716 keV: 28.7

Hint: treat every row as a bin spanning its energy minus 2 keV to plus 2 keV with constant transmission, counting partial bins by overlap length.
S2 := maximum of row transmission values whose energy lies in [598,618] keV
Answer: 28.8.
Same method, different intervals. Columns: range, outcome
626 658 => 34.3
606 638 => 32.8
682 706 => 31.3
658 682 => 30.8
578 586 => 28.6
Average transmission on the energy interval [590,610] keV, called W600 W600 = 21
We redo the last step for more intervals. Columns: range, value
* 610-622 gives 28.6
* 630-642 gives 30.1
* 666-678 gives 29.8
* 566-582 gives 29.4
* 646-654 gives 34.1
